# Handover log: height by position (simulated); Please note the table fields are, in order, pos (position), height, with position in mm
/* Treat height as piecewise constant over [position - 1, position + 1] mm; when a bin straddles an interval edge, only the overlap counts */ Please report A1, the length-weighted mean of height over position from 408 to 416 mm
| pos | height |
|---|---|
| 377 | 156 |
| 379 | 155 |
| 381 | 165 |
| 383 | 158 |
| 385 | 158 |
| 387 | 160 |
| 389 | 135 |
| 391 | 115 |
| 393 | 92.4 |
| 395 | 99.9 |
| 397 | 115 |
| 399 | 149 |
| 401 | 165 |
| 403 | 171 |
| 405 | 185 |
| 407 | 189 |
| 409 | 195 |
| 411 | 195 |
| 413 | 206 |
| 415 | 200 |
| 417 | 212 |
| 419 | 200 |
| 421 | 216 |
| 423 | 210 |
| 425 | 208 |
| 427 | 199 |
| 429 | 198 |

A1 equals 199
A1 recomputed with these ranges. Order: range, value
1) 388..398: 111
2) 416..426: 209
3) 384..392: 142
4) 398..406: 168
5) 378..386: 159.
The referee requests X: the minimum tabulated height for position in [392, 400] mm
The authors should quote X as 92.4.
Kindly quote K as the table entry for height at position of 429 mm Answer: 198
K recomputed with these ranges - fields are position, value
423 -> 210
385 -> 158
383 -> 158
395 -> 99.9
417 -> 212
